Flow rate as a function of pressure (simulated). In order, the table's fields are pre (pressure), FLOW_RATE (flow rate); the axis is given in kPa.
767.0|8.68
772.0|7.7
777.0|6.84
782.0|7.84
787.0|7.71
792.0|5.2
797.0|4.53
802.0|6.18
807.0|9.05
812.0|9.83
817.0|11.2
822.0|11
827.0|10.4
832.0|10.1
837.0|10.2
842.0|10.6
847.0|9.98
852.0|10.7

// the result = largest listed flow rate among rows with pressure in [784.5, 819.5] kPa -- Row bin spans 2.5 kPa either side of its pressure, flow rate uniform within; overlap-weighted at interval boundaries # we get 11.2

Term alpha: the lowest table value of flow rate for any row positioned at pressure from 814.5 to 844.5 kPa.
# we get 10.1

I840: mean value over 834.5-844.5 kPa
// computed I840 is 10.4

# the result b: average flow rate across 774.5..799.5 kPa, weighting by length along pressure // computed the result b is 6.42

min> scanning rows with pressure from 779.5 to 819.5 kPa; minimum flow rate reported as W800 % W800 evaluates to 4.53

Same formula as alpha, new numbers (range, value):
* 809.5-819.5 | 9.83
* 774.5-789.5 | 6.84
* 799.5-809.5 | 6.18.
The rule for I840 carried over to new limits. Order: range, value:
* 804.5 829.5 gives 10.3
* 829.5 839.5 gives 10.2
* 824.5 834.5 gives 10.2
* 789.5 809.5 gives 6.24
